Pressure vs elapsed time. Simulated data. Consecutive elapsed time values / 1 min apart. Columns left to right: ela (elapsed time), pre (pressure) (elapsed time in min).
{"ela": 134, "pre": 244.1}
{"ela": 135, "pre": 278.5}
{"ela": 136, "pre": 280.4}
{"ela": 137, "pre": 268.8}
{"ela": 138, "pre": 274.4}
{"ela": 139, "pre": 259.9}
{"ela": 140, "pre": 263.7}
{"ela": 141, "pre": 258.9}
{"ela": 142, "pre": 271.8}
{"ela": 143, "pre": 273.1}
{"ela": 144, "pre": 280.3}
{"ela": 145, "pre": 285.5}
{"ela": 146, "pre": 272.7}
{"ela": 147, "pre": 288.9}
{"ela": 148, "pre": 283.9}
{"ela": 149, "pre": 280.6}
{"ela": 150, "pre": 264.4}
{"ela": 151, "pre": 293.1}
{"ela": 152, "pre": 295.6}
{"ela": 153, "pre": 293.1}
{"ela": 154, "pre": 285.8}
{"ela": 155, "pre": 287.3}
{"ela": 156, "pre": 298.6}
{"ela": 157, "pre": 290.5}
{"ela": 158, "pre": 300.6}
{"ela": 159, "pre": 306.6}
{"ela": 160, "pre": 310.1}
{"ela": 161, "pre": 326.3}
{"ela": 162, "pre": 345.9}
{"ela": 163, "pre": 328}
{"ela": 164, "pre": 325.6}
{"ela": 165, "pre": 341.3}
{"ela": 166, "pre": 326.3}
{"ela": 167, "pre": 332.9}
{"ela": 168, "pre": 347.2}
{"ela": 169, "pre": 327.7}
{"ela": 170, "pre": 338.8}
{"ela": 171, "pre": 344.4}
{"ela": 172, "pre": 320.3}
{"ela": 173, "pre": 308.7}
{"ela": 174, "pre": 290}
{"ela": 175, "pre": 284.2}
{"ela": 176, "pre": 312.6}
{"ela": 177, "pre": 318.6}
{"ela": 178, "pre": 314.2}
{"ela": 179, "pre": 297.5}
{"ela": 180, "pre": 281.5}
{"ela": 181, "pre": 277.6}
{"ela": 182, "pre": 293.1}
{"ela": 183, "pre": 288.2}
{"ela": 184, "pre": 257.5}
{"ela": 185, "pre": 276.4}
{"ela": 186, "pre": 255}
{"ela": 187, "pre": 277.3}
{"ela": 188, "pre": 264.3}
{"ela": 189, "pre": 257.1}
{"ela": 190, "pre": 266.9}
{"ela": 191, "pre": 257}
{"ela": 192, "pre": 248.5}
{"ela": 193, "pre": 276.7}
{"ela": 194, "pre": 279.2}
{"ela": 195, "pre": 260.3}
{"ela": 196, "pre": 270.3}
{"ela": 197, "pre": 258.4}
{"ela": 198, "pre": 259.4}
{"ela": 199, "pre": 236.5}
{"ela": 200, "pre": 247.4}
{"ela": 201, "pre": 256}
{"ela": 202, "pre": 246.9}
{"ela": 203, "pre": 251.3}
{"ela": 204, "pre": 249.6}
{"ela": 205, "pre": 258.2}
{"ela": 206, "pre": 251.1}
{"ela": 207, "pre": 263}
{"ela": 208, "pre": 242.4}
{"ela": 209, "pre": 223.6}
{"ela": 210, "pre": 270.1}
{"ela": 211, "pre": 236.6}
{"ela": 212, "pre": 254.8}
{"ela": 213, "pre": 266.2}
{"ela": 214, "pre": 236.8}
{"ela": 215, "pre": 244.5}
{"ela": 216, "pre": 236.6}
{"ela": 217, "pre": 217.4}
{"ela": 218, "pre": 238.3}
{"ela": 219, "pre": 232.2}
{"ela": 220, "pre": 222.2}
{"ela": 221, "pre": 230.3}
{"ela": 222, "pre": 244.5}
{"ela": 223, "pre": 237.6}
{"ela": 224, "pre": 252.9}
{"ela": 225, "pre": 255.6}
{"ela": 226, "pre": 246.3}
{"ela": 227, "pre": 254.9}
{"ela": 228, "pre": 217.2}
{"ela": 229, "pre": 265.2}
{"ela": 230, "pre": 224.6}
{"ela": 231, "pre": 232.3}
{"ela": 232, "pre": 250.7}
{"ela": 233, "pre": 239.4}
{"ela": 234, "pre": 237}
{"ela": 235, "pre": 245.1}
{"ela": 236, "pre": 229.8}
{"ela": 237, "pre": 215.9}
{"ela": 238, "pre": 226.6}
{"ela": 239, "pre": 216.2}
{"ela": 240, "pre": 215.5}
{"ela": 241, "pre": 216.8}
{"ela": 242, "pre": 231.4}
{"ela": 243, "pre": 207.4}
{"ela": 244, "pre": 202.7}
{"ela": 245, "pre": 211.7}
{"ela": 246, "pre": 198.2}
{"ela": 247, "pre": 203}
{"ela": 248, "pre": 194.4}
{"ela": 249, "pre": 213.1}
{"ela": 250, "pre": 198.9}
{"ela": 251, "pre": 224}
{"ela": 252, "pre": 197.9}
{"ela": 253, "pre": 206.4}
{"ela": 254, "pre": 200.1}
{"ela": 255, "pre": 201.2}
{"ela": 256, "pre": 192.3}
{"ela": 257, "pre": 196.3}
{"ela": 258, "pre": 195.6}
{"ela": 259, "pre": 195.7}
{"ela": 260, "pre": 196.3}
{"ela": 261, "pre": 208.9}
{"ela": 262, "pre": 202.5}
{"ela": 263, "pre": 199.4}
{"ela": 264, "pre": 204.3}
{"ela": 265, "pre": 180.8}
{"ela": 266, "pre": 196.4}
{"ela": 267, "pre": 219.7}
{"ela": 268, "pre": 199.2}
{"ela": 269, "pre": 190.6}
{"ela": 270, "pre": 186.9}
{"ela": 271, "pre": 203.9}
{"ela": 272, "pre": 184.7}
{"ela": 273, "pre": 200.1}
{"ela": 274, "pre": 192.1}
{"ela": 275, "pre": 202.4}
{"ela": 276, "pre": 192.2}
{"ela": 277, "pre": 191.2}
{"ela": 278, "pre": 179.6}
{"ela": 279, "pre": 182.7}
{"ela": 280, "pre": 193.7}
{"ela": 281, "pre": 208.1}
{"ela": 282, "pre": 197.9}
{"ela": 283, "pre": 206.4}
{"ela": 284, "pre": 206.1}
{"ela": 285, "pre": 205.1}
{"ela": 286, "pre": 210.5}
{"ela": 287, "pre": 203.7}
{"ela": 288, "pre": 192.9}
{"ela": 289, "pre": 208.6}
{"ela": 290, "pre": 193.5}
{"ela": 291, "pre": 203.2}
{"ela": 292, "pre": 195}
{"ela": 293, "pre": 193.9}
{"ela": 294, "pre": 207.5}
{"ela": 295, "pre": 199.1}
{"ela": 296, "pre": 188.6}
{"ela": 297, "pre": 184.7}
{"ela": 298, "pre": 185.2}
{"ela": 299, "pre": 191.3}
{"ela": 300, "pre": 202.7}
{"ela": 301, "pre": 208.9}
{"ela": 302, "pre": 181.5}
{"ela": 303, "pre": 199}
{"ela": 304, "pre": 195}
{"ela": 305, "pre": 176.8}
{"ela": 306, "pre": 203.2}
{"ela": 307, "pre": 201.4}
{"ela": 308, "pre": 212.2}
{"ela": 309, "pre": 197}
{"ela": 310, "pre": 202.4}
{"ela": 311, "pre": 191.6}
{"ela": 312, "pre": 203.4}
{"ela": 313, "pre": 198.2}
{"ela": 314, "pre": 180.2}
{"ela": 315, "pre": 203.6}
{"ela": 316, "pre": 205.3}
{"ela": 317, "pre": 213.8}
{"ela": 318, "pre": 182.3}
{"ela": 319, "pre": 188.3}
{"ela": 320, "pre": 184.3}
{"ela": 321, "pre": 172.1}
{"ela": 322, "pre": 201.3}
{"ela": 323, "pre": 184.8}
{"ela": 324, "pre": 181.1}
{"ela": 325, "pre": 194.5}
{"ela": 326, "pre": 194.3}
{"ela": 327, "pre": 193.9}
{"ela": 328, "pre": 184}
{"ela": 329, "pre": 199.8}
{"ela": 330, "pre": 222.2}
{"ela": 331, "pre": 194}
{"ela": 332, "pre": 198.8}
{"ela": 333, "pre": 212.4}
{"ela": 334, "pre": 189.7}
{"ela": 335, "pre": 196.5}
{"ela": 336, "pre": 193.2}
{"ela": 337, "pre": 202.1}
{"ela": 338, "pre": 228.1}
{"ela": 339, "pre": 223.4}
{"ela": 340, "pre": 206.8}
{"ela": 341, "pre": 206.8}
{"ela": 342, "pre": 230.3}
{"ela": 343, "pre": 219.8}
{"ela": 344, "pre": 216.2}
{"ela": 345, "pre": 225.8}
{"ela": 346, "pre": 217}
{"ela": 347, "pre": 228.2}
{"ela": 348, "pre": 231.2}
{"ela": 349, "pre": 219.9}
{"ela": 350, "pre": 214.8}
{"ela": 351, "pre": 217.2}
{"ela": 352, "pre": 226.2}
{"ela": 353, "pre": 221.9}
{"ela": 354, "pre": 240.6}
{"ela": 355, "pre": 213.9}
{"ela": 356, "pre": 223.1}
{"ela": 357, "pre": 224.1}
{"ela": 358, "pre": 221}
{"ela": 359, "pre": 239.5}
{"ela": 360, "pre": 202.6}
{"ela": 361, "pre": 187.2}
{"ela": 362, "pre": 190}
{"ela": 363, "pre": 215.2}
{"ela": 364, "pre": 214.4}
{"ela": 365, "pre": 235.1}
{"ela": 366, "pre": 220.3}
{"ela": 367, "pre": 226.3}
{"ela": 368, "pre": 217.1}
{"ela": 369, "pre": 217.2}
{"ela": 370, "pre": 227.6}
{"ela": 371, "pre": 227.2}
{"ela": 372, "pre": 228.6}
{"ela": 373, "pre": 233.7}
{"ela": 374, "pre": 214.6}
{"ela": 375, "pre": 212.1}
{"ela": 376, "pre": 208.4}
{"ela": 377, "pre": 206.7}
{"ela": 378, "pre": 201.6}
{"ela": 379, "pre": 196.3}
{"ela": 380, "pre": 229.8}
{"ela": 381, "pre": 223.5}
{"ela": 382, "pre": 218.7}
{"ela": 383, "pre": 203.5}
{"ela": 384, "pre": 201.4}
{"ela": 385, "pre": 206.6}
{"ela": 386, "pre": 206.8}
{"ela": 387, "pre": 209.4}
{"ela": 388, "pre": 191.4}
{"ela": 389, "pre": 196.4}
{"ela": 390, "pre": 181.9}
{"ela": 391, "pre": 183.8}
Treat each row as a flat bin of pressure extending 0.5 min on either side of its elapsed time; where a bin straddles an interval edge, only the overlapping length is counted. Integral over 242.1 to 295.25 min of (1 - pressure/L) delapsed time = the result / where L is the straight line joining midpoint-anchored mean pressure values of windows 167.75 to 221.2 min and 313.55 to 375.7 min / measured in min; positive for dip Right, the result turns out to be 8.9 min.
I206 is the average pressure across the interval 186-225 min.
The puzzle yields 251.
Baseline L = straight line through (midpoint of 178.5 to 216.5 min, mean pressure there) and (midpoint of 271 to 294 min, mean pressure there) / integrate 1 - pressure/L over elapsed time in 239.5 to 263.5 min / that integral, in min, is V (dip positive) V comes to 1.7 min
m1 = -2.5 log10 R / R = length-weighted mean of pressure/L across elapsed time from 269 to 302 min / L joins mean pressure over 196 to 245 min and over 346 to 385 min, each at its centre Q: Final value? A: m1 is 0.17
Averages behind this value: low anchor 240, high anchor 218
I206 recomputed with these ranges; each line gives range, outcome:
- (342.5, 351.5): 221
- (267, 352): 200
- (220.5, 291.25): 211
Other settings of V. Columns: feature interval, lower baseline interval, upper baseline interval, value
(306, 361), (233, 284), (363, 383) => 1.8 min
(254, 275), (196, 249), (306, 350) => 2.4 min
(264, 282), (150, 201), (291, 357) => 3.0 min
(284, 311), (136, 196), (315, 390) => 4.2 min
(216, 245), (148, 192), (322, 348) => 3.6 min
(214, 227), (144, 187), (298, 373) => 1.6 min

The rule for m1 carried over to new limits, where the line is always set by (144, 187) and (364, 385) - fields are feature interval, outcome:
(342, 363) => 0.03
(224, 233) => 0.14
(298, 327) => 0.24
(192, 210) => 0.13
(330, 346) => 0.11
